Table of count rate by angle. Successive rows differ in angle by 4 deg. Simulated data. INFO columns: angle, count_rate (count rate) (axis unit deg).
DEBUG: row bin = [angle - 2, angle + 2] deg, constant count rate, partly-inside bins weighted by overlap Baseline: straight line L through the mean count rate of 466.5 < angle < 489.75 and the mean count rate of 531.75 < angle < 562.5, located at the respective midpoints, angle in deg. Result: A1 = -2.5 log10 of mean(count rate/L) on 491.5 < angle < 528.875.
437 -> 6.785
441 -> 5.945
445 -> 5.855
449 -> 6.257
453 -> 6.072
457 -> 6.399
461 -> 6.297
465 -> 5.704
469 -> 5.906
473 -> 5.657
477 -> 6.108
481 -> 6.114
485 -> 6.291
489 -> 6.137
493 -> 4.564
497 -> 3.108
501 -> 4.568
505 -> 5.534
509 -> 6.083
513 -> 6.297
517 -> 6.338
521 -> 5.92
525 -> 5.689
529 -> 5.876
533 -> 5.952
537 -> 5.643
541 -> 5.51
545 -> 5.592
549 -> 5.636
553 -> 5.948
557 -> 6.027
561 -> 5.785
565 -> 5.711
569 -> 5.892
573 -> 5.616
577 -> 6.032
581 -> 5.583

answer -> 0.10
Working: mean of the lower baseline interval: 6.02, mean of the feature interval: 5.38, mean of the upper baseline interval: 5.76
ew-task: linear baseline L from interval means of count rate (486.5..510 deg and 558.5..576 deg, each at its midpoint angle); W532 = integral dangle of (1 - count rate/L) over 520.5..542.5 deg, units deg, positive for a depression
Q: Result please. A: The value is -1.6 deg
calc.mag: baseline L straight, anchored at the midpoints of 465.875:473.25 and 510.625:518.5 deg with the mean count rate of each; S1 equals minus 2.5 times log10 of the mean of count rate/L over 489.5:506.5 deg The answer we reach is 0.32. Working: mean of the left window 5.8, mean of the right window 6.31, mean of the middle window 4.56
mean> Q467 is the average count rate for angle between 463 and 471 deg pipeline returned 5.8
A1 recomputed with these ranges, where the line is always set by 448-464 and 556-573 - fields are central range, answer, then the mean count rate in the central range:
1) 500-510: 0.12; 5.41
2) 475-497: 0.10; 5.59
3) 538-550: 0.06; 5.58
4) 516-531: 0.01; 5.93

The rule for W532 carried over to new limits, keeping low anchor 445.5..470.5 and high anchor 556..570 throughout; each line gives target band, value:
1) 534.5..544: 0.5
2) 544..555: 0.3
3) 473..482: 0.1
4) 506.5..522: -0.5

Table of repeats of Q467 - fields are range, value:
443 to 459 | 6.15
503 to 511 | 5.81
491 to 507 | 4.44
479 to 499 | 5.24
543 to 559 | 5.8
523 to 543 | 5.73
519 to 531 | 5.83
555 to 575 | 5.81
